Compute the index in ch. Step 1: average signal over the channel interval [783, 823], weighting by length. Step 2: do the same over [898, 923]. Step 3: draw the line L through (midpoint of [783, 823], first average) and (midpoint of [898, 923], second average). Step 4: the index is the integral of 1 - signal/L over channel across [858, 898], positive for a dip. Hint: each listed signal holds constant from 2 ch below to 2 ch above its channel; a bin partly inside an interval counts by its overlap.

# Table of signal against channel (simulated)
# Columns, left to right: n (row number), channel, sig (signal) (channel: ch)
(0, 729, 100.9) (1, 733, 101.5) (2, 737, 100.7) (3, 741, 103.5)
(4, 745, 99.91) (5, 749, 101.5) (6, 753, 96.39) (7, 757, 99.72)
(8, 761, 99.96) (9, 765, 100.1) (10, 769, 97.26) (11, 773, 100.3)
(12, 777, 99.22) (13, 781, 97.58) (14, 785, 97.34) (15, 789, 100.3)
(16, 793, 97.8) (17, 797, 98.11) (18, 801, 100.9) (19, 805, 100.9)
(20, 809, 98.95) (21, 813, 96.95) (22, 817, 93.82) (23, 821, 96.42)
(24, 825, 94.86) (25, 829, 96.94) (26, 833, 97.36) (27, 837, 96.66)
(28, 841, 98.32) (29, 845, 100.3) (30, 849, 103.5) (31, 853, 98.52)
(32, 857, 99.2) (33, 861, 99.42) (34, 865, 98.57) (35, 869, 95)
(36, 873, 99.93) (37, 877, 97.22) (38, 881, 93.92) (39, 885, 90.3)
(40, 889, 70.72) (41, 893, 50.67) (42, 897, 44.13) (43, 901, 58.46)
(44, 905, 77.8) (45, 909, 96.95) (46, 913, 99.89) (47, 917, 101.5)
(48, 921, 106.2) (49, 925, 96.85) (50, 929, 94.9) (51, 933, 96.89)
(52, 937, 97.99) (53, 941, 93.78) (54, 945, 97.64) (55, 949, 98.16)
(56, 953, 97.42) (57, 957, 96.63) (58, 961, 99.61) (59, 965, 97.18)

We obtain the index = 2.7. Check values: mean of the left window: 98.1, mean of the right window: 88.3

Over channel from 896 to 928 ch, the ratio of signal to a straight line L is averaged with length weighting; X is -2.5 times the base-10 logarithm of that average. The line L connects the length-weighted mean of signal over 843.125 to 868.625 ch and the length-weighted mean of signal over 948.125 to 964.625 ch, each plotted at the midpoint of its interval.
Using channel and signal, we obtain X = 0.14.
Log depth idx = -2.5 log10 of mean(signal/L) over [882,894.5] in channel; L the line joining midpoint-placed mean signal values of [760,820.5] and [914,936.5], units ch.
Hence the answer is 0.33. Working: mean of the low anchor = 98.6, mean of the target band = 73.2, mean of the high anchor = 99.2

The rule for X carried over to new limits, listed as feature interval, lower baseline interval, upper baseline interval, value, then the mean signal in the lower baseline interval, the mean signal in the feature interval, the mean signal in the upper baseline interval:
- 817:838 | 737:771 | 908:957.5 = 0.03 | 99.8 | 96.2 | 98.1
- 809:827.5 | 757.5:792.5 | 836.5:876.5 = 0.03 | 99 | 95.9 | 99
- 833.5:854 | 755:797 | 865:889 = -0.05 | 98.9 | 99.4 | 93.5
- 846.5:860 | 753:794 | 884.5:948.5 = -0.10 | 98.9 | 100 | 86.1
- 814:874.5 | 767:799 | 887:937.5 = -0.07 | 98.5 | 97.9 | 83.7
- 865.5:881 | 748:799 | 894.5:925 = -0.11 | 98.8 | 97.1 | 83.9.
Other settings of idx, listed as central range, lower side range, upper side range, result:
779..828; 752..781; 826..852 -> 0.01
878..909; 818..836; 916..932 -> 0.34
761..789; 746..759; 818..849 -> 0.00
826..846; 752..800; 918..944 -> 0.01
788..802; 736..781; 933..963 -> 0.00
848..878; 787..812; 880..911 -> -0.21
